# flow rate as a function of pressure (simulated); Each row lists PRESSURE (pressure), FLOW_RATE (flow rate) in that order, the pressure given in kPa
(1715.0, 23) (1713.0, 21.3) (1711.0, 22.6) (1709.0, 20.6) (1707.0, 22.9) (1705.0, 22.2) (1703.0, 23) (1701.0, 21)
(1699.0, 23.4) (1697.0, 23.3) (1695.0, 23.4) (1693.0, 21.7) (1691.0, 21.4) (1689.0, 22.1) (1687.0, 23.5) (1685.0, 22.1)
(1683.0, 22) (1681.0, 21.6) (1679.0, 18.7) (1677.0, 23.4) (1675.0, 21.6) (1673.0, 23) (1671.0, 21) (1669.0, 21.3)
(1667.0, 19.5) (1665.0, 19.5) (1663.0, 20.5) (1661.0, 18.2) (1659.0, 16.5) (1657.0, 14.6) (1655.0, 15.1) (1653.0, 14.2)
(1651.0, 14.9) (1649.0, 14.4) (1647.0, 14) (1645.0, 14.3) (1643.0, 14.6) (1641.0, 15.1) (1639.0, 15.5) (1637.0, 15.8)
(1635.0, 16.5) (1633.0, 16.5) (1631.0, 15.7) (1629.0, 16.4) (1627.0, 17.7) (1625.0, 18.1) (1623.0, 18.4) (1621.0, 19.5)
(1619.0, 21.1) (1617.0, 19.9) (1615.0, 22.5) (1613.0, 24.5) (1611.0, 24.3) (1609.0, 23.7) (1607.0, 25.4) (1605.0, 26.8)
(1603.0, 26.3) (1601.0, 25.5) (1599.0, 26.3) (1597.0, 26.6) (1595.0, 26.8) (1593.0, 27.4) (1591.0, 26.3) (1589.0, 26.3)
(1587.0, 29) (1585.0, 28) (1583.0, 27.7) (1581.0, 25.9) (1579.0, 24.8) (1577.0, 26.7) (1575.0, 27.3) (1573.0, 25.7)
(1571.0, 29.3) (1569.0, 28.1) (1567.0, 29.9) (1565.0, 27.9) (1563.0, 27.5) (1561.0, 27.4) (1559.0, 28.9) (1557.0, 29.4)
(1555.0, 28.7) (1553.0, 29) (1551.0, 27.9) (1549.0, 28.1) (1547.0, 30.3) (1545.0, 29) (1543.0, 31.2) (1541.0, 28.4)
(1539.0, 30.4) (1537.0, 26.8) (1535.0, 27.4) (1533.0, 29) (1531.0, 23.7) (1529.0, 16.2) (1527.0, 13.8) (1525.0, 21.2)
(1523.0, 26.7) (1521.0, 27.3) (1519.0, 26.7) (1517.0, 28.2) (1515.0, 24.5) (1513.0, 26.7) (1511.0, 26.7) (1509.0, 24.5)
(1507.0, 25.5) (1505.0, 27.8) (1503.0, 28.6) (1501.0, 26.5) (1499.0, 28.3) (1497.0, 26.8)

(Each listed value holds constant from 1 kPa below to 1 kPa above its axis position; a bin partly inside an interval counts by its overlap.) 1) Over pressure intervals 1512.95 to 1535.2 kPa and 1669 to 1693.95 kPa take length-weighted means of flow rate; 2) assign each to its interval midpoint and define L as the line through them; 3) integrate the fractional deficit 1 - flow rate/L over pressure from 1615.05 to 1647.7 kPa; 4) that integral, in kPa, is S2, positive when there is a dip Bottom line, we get 8.0 kPa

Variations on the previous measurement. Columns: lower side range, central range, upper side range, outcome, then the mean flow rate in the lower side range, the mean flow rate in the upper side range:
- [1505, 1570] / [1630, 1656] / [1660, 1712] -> 9.0 kPa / 26.8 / 21.7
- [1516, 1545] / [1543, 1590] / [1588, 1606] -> -3.5 kPa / 25.6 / 26.5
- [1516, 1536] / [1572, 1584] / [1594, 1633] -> -1.8 kPa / 24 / 22.2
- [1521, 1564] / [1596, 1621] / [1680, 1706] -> 0.6 kPa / 26.7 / 22.4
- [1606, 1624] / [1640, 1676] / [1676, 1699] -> 7.8 kPa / 22.1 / 22.2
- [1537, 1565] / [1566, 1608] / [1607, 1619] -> -2.5 kPa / 28.8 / 23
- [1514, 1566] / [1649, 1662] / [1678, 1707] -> 4.3 kPa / 26.8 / 22.1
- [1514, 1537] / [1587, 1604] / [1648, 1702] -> -3.3 kPa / 24.2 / 20.1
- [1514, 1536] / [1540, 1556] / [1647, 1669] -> -4.4 kPa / 24.1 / 16.8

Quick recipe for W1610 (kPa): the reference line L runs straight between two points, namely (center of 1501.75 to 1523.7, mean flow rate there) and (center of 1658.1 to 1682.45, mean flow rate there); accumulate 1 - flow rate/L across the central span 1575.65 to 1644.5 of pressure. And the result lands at 1.7 kPa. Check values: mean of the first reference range 26.7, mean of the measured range 22.4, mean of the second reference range 20.4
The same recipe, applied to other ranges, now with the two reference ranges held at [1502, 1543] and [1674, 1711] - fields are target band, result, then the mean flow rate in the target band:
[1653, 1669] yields 3.55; 17.7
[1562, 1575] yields -1.75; 28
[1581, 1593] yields -1.49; 27.3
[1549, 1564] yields -2.07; 28.4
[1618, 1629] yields 2.25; 18.7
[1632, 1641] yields 2.83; 16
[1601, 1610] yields -0.61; 25.5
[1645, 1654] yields 3.38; 14.4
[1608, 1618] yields 0.33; 23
